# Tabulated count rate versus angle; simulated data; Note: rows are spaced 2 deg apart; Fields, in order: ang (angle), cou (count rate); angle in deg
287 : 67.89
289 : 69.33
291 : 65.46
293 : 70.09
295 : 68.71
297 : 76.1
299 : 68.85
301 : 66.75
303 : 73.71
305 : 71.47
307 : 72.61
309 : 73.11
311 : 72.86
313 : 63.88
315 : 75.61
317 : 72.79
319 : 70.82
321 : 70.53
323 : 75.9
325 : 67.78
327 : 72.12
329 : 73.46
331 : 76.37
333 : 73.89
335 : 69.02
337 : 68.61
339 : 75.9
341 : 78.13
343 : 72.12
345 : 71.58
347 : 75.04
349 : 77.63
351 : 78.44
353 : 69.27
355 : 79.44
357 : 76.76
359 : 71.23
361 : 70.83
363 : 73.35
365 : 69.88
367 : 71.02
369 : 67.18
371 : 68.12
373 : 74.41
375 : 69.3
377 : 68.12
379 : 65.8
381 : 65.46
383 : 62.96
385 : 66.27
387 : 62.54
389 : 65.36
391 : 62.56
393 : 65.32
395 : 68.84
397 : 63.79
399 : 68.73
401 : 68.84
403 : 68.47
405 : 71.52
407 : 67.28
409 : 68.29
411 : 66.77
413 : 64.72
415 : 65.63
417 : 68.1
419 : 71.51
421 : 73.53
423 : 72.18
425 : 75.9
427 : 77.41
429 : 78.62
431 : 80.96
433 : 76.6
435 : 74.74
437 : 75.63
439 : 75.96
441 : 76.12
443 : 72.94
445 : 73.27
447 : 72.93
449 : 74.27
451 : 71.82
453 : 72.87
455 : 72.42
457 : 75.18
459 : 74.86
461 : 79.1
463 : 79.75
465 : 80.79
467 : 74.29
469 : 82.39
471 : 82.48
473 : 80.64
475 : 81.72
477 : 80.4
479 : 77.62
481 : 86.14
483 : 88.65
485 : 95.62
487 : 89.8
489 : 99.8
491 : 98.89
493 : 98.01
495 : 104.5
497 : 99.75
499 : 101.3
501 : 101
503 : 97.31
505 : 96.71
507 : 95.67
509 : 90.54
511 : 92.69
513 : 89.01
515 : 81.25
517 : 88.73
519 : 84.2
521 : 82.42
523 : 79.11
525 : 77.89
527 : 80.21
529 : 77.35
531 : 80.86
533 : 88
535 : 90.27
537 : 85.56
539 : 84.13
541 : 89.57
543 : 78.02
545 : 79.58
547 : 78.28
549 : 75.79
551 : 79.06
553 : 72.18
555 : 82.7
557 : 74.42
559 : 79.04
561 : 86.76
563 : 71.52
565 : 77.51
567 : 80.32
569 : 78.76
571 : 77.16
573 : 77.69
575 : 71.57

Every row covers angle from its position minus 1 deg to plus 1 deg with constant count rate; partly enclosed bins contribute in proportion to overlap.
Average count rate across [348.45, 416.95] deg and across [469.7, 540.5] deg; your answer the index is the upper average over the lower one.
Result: 1.3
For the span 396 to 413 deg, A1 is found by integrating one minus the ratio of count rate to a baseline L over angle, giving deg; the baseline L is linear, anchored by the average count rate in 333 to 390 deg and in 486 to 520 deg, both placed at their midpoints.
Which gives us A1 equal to 2.25 deg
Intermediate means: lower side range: 70.9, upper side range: 94.7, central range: 67.8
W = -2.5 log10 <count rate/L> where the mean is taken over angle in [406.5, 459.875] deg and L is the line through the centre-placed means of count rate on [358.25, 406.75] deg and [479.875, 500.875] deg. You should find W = 0.11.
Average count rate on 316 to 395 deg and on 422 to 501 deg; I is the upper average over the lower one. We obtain 1.2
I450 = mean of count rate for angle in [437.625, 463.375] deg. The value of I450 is 74.6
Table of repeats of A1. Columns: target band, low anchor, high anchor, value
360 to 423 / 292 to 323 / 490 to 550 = 8.1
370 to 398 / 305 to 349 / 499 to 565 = 3.5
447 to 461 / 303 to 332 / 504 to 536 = 1.3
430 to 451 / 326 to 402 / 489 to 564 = 0.8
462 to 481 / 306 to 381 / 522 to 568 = -0.7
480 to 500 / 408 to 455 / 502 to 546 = -3.7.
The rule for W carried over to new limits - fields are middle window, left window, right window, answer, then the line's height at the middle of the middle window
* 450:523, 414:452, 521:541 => -0.10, 78.9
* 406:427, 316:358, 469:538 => 0.16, 80.9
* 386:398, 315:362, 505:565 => 0.17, 76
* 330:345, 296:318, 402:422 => -0.04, 70.7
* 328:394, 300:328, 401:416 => -0.02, 69.5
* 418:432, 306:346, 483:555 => 0.07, 80.4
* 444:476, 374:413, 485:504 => 0.15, 87.8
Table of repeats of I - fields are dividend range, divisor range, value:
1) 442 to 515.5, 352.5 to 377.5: 1.20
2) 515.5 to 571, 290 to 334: 1.13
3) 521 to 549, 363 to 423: 1.21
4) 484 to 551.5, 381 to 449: 1.26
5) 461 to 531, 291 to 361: 1.21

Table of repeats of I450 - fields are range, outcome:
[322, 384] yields 71.9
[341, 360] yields 74.8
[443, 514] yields 85.9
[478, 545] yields 89.3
